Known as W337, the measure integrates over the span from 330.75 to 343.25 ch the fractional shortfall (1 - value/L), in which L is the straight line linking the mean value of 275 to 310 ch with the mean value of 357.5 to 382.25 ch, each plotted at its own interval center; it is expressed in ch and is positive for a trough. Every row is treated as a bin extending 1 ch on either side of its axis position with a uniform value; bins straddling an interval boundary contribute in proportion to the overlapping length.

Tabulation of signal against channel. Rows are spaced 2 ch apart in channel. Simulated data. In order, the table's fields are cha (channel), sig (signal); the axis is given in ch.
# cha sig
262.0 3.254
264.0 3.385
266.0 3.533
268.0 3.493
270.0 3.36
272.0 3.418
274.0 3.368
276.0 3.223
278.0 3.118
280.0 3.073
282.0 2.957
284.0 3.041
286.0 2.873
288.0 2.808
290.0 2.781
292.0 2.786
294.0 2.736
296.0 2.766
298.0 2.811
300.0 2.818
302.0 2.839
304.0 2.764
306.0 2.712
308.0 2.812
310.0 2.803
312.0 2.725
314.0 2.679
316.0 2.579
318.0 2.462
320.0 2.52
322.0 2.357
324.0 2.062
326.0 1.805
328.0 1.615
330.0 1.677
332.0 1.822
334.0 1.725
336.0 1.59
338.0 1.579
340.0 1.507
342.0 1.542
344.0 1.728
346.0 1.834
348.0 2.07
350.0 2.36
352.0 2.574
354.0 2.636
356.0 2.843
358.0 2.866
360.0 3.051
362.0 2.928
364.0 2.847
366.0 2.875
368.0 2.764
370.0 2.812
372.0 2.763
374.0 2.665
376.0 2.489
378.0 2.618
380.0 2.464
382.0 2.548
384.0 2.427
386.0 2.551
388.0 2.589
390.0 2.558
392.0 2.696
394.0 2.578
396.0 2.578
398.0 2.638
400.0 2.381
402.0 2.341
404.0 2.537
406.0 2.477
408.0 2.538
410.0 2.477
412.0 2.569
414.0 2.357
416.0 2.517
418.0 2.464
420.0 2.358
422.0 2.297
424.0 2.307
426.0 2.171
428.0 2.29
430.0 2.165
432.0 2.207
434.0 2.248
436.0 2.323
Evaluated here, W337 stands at 5.2 ch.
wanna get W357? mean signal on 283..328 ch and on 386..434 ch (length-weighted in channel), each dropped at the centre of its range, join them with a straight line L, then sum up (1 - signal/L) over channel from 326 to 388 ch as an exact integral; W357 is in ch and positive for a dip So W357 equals 5.17 ch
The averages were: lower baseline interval 2.64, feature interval 2.32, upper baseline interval 2.44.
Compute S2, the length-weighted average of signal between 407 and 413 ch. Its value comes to 2.53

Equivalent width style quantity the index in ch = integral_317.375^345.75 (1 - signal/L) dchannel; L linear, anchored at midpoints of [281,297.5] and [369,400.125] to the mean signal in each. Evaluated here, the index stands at 9.2 ch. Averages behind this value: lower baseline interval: 2.84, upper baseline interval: 2.59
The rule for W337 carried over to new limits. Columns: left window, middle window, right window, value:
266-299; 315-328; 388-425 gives 2.9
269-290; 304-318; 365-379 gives 1.3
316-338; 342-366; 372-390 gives -2.3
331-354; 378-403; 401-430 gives -3.5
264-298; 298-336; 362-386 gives 7.3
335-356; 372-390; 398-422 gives -2.5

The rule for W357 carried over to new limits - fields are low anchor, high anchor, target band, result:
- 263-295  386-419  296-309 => 0.94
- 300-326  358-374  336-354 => 5.42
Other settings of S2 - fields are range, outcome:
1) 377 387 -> 2.52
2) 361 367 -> 2.88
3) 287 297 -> 2.78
